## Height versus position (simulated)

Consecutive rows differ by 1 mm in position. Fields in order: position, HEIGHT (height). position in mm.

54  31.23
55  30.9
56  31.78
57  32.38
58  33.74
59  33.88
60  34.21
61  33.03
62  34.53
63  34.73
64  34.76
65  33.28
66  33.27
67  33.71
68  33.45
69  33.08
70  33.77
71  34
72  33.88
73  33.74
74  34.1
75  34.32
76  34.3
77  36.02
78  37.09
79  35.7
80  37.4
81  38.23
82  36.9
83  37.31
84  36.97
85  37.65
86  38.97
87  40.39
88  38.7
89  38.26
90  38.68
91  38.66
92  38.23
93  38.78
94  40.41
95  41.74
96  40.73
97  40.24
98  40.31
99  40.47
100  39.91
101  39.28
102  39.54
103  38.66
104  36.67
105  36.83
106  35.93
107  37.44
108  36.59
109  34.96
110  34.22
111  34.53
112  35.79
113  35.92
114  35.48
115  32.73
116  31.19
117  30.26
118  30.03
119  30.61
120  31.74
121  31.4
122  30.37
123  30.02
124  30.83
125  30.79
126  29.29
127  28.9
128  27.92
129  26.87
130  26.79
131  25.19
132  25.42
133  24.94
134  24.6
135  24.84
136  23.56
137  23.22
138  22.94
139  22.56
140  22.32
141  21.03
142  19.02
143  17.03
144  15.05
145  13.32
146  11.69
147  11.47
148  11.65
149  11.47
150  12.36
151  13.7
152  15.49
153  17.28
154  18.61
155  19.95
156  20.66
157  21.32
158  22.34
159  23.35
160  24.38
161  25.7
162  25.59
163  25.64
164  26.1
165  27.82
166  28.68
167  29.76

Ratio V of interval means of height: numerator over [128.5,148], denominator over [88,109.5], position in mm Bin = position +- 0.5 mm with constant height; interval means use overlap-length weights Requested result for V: 0.54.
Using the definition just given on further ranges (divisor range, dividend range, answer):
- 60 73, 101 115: 1.07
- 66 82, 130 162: 0.57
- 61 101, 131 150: 0.52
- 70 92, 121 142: 0.71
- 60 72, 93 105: 1.17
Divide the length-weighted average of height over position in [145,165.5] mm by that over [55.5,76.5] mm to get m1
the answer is 0.57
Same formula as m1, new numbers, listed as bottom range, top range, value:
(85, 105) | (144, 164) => 0.47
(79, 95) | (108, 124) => 0.85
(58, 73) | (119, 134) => 0.84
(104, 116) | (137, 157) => 0.48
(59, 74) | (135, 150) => 0.52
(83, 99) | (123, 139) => 0.67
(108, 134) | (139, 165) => 0.62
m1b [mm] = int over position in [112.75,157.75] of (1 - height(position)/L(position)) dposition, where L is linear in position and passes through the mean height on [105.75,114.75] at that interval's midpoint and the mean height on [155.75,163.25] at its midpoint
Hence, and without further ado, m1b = 9.7 mm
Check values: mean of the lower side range 35.6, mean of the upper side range 23.7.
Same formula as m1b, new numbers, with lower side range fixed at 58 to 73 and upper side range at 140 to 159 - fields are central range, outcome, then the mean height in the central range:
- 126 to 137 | -3.0 mm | 25.9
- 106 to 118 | -4.9 mm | 34.3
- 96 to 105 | -4.3 mm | 39.3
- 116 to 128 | -4.3 mm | 30.3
